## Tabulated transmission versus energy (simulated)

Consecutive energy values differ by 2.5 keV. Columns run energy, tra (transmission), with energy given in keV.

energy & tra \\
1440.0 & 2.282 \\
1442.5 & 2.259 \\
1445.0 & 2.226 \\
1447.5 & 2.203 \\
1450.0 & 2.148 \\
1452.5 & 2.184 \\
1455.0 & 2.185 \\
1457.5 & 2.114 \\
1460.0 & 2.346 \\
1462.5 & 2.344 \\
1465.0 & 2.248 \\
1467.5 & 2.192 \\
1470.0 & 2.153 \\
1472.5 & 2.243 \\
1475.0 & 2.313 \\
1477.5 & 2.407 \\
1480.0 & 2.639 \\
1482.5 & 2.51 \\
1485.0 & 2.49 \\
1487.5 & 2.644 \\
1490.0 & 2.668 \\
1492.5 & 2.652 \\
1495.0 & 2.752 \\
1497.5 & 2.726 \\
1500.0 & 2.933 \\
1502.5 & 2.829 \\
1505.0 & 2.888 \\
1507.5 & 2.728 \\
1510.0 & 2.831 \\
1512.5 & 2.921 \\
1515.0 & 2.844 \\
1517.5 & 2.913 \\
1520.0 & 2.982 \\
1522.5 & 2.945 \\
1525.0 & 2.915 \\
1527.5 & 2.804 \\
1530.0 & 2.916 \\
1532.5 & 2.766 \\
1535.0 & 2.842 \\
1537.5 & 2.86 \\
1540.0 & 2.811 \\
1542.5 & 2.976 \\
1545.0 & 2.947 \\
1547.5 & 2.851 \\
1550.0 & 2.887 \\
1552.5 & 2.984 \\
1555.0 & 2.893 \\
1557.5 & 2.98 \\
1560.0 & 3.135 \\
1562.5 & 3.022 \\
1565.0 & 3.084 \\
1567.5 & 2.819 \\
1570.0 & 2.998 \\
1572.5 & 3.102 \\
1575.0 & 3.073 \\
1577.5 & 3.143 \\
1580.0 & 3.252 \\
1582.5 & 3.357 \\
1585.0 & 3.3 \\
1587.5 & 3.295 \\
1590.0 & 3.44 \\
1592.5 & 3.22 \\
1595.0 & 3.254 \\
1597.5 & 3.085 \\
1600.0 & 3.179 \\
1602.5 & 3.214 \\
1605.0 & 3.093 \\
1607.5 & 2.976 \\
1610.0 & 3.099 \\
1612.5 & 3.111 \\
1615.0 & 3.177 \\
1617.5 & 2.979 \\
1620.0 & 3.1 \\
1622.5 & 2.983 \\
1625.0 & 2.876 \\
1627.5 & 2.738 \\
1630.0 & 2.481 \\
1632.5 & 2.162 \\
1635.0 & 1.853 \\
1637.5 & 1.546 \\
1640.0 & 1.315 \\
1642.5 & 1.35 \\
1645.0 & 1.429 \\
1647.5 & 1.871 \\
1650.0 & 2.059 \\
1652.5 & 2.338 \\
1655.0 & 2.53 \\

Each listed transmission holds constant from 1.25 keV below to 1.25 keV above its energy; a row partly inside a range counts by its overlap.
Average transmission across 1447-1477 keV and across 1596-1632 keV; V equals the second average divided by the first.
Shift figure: 1.3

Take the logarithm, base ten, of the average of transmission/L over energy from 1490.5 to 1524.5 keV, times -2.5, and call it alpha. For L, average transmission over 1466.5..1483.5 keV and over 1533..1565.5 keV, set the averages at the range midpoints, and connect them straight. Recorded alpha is -0.09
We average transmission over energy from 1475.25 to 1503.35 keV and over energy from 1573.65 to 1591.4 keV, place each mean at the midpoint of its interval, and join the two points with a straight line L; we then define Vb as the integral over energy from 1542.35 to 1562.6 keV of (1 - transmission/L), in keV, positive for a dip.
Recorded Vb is 0.69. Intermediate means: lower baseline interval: 2.64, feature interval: 2.96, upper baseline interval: 3.26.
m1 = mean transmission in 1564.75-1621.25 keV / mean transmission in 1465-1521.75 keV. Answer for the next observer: 1.2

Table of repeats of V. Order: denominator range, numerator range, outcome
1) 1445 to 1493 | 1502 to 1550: 1.23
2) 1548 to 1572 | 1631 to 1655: 0.61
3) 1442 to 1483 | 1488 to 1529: 1.24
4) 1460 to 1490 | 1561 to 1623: 1.31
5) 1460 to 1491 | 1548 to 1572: 1.24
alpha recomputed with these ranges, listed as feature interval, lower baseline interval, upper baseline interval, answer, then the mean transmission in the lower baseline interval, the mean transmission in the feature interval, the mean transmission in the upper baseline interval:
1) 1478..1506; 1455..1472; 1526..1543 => -0.090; 2.23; 2.69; 2.85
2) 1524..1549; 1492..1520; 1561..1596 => 0.039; 2.83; 2.87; 3.17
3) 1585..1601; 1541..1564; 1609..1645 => -0.209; 2.96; 3.25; 2.44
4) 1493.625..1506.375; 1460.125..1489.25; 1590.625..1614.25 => -0.117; 2.38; 2.82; 3.15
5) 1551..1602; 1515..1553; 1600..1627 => -0.054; 2.89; 3.13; 3.06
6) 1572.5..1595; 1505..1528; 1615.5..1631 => -0.131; 2.88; 3.25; 2.88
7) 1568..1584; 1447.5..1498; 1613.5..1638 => -0.226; 2.39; 3.14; 2.63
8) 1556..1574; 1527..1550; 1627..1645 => -0.166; 2.87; 3.02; 1.85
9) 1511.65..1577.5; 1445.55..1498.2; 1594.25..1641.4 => -0.149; 2.38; 2.94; 2.74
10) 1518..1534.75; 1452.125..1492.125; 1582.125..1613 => -0.062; 2.37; 2.89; 3.2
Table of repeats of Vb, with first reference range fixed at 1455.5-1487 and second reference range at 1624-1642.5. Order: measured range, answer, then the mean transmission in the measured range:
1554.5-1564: -3.6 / 3.02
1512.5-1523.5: -3.2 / 2.92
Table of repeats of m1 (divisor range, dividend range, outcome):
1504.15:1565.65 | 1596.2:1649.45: 0.88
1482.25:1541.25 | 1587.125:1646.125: 0.96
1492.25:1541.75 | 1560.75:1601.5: 1.11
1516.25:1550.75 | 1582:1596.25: 1.15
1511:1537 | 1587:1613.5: 1.10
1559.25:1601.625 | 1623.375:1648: 0.63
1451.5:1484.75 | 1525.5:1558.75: 1.25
